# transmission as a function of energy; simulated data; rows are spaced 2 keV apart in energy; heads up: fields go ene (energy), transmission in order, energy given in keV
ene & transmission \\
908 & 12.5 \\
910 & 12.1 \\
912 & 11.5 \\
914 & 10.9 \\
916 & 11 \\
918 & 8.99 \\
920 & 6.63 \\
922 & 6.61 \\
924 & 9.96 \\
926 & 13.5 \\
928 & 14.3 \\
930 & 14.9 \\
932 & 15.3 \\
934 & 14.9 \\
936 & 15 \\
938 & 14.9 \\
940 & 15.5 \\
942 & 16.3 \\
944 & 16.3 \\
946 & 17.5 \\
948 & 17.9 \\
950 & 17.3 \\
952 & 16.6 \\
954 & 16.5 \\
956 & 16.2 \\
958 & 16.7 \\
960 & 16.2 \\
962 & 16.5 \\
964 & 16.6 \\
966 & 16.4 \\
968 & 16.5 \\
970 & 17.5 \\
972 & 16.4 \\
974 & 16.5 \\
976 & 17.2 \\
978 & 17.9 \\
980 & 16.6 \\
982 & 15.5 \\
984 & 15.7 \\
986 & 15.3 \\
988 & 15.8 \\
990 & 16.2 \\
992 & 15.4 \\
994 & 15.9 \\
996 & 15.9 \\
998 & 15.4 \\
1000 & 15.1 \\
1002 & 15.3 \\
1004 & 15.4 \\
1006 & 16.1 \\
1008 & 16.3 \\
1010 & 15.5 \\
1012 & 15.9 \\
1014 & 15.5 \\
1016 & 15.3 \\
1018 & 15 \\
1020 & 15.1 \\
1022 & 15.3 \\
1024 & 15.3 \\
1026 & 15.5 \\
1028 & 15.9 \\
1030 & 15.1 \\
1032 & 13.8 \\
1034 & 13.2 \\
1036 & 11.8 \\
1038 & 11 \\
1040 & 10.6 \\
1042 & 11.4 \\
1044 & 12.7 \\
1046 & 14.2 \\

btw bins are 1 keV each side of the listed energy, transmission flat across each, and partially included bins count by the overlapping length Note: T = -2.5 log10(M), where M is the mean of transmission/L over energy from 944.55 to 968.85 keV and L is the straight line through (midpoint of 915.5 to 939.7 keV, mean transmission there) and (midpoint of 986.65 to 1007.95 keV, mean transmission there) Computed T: -0.218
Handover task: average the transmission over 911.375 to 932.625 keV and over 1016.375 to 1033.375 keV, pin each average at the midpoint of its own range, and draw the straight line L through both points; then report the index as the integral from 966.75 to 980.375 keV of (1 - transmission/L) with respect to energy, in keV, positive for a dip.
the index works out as -4.0 keV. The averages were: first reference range 11.2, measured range 16.9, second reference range 15.1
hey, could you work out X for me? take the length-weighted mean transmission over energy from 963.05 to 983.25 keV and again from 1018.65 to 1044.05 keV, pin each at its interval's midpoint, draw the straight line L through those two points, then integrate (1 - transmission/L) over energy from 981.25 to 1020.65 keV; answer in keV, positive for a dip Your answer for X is -0.9 keV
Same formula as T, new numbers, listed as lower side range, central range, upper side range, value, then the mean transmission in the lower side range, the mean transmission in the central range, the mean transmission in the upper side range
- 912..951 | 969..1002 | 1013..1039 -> -0.150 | 13.5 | 16.1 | 14.4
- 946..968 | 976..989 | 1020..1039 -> -0.027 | 16.7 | 16.2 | 14.2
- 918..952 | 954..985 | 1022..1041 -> -0.187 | 14.1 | 16.6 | 13.7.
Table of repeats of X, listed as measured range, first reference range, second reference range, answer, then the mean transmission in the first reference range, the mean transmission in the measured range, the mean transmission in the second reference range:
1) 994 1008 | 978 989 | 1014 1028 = 0.0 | 16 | 15.6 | 15.3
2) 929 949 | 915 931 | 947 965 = -3.3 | 10.7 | 15.8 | 16.7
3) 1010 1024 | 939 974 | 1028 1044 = -1.8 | 16.6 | 15.4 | 12.6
